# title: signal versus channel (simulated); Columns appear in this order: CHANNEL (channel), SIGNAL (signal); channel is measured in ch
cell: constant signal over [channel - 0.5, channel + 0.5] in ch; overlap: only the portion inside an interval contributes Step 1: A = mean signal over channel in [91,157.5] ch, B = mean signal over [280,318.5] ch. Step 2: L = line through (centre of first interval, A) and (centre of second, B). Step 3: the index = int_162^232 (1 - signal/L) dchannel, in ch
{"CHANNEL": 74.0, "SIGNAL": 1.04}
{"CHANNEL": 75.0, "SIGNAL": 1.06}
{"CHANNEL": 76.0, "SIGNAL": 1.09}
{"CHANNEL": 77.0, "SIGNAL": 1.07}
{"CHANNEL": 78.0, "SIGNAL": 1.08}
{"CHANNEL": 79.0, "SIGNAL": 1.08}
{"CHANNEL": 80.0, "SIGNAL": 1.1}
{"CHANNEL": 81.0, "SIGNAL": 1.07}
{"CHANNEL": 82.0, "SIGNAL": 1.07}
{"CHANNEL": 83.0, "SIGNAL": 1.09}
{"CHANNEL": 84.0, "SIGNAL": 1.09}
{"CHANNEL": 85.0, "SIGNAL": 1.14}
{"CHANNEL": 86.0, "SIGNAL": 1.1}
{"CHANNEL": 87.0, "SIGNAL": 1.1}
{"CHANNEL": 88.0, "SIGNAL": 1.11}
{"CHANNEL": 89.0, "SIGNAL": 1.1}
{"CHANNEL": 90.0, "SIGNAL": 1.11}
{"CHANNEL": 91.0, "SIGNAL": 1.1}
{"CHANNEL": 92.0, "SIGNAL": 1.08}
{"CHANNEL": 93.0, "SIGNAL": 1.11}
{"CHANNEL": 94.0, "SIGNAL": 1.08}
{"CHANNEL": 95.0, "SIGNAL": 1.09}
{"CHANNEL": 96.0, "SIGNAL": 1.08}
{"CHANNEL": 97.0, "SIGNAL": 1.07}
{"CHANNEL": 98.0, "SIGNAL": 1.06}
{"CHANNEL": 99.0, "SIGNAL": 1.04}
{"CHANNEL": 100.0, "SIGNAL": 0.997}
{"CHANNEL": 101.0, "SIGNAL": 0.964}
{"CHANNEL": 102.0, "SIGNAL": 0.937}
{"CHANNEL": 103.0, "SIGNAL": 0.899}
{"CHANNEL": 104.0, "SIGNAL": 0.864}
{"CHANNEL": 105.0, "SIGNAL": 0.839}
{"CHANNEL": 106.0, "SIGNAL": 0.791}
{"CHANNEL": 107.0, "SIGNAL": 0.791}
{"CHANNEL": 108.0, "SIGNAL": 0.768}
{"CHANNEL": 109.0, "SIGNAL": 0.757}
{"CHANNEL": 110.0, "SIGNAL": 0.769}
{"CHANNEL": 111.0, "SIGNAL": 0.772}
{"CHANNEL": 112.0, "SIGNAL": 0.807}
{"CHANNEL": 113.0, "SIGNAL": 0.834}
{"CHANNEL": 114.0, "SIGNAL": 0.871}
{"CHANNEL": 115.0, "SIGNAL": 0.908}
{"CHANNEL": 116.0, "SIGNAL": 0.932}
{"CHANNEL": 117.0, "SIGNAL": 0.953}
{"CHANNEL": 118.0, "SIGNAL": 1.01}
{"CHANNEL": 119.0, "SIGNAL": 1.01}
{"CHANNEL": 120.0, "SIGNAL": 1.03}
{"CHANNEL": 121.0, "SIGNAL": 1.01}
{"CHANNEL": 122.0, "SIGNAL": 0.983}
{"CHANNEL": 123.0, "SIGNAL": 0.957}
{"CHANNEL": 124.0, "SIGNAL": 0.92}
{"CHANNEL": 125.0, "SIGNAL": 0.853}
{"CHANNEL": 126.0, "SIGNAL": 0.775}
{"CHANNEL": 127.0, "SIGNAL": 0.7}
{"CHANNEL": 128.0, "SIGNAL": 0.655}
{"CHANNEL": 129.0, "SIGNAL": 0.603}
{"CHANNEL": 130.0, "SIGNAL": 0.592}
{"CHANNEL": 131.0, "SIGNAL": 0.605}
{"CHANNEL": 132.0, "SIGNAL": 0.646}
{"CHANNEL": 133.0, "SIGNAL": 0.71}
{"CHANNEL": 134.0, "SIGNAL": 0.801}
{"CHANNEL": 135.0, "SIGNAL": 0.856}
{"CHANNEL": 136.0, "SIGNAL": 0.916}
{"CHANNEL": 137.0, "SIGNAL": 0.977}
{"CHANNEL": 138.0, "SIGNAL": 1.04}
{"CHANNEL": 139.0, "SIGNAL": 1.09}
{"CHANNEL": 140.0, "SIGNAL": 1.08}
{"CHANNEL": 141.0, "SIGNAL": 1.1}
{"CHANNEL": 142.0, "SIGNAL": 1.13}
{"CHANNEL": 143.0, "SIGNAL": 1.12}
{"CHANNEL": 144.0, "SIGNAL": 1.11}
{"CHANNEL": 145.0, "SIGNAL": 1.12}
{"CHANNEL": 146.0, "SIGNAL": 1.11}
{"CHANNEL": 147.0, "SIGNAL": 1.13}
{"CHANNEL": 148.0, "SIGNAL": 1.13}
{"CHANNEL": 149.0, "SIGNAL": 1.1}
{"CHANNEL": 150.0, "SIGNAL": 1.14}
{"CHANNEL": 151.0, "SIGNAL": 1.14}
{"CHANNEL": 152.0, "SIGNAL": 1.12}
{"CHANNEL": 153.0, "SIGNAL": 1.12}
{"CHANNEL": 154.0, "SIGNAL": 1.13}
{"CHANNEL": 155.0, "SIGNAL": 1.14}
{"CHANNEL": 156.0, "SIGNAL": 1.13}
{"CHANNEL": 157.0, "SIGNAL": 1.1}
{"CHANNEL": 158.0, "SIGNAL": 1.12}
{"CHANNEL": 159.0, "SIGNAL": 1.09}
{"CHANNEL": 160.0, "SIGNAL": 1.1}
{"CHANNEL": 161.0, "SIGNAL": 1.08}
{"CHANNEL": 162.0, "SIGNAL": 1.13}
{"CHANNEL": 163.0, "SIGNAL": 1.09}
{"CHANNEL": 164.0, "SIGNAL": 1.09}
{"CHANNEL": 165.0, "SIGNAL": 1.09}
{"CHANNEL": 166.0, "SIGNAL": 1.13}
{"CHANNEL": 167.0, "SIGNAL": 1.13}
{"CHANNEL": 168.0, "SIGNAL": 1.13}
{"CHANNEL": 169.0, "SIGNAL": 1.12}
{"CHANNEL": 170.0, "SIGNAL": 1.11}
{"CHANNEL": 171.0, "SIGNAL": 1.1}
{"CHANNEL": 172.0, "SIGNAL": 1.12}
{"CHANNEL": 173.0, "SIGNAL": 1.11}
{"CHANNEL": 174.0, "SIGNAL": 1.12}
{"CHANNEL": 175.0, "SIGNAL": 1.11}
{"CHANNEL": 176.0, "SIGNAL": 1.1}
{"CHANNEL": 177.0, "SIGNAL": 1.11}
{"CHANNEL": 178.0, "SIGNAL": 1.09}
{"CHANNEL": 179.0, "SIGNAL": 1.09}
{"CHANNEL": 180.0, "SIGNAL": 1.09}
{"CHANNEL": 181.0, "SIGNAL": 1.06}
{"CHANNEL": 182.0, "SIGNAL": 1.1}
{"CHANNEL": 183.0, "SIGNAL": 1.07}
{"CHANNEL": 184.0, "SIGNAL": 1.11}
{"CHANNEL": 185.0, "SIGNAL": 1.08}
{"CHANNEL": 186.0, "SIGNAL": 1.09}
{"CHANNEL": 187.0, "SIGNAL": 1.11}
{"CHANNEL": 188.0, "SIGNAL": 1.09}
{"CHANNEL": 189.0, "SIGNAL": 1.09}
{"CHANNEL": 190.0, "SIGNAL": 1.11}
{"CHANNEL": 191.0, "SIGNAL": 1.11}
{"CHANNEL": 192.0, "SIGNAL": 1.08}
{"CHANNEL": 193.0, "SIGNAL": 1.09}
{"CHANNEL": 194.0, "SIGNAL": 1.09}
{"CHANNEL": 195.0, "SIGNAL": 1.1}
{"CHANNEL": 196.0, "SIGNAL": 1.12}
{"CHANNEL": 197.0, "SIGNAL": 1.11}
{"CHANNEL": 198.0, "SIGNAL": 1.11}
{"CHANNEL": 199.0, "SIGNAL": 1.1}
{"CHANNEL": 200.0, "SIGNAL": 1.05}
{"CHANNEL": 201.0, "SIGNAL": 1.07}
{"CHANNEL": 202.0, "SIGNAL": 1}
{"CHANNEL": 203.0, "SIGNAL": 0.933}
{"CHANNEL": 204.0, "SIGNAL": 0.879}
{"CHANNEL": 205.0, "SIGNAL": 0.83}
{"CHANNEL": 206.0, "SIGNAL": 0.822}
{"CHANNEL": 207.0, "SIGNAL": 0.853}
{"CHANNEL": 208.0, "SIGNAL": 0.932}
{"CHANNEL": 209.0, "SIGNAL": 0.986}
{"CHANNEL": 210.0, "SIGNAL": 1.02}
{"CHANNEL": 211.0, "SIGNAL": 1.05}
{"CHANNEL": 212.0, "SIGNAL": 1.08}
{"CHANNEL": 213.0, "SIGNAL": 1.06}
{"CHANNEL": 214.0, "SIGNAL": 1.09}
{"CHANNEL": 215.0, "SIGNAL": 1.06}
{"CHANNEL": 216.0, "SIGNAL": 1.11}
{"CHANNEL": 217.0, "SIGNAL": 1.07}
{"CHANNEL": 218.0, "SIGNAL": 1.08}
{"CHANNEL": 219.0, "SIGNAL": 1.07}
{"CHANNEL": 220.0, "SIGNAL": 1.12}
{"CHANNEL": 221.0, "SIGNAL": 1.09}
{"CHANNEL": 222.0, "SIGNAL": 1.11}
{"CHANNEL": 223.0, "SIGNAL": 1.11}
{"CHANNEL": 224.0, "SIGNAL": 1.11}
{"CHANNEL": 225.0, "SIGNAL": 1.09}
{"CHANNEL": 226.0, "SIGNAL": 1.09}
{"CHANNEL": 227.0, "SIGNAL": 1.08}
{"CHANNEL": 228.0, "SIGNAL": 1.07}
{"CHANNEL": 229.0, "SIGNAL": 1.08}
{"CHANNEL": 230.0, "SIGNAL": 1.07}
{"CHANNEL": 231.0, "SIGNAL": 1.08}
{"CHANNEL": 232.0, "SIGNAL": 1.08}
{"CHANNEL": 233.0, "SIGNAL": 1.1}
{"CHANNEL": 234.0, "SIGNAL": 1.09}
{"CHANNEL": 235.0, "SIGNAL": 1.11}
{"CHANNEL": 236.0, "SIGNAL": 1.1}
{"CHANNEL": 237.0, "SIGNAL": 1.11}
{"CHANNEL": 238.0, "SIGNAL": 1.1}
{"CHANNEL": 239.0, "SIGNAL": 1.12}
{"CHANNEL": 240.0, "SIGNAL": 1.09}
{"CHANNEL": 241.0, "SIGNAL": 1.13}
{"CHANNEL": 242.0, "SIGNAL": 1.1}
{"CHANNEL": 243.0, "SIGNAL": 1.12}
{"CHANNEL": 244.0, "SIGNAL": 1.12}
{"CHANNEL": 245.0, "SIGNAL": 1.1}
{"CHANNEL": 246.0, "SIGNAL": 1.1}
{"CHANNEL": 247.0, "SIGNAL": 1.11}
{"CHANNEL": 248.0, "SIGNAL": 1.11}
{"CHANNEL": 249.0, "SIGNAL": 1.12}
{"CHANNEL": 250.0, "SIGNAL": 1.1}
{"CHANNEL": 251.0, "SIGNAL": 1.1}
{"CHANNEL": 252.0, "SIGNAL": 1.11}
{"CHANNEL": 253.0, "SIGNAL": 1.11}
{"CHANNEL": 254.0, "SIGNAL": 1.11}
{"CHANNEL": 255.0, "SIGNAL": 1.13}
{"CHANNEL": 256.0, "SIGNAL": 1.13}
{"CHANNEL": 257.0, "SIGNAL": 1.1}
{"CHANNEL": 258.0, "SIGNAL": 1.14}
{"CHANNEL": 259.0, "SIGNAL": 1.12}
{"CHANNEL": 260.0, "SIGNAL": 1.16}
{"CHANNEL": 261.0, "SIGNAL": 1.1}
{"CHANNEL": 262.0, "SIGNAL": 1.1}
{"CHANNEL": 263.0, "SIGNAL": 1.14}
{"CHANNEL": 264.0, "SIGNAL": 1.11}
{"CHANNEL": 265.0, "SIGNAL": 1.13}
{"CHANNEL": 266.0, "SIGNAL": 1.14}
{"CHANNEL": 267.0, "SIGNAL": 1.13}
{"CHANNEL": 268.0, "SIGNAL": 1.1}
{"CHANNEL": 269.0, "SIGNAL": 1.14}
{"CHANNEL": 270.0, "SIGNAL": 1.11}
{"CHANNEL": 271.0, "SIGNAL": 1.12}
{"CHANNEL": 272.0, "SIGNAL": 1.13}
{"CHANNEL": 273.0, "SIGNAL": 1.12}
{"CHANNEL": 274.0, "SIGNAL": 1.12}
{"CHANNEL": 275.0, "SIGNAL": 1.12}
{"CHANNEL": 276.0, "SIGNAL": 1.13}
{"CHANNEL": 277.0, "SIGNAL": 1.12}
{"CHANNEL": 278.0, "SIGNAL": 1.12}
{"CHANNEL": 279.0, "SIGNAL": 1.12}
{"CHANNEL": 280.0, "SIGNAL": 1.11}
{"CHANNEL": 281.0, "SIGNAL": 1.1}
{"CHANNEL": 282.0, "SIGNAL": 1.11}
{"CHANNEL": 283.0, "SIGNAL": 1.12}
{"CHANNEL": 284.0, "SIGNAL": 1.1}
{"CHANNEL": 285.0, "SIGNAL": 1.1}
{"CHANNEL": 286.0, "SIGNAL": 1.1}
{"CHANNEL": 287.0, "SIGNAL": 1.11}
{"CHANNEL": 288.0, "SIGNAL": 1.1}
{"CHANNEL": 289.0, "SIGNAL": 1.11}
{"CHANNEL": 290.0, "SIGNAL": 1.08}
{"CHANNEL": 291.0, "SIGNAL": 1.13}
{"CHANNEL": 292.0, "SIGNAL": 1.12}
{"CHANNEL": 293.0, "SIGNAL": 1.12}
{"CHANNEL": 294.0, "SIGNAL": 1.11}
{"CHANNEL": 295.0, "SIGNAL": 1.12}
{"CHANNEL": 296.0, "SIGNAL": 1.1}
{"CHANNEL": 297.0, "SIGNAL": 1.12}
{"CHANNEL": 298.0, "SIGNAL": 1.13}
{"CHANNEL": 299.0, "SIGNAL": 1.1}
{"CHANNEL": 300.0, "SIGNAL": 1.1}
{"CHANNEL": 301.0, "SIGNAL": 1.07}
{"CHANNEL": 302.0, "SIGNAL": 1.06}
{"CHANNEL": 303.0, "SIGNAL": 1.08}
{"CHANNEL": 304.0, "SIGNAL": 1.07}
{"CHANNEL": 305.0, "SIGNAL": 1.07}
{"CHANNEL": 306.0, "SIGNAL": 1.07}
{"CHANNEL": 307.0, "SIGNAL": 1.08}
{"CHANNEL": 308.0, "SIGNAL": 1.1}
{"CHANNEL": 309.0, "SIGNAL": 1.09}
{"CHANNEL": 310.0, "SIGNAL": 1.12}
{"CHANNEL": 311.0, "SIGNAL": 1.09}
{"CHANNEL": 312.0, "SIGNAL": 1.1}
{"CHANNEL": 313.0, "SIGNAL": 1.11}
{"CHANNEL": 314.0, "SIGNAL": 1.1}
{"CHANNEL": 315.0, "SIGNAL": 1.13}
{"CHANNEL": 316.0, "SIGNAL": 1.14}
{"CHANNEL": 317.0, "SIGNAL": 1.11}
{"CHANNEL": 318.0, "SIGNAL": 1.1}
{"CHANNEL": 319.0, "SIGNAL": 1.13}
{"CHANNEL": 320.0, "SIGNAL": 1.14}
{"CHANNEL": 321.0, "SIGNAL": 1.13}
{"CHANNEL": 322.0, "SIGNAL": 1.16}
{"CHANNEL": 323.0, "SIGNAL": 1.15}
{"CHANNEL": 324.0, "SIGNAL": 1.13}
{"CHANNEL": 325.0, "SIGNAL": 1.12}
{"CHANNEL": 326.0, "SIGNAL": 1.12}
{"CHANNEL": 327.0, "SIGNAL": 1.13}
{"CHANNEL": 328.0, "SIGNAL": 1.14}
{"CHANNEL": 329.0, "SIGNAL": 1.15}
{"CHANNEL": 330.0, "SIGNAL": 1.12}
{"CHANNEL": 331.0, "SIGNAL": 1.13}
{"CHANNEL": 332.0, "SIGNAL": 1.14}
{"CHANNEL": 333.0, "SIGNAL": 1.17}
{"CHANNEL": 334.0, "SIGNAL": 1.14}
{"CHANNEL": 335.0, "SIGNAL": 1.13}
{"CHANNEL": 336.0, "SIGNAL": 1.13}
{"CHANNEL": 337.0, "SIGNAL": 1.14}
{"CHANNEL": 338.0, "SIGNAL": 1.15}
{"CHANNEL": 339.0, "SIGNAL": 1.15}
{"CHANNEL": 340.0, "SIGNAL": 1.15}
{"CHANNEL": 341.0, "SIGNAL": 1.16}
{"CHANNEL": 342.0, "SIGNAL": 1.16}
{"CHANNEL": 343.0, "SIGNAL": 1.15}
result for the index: -3.86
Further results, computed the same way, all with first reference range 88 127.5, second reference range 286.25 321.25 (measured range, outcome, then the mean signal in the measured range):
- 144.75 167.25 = -3.08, 1.12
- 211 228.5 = -0.89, 1.09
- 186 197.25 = -0.99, 1.1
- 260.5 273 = -0.56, 1.12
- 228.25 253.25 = -1.20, 1.1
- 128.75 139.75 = 1.71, 0.814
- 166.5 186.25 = -2.06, 1.1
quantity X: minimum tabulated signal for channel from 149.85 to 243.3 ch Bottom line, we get 0.822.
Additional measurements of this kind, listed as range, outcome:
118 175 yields 0.592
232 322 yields 1.06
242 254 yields 1.1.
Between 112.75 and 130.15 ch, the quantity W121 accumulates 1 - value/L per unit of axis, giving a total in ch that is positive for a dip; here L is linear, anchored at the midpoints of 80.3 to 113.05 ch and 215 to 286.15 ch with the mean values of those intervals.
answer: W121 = 2.3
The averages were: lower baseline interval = 0.987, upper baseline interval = 1.11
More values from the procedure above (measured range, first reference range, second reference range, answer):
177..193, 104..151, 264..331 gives -1.8 ch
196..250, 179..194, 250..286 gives 1.9 ch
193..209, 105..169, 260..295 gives 0.5 ch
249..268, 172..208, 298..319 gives -0.7 ch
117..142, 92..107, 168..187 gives 3.6 ch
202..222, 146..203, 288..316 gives 1.7 ch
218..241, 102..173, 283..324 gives -1.0 ch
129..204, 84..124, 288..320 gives -3.5 ch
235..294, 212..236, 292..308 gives -1.3 ch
